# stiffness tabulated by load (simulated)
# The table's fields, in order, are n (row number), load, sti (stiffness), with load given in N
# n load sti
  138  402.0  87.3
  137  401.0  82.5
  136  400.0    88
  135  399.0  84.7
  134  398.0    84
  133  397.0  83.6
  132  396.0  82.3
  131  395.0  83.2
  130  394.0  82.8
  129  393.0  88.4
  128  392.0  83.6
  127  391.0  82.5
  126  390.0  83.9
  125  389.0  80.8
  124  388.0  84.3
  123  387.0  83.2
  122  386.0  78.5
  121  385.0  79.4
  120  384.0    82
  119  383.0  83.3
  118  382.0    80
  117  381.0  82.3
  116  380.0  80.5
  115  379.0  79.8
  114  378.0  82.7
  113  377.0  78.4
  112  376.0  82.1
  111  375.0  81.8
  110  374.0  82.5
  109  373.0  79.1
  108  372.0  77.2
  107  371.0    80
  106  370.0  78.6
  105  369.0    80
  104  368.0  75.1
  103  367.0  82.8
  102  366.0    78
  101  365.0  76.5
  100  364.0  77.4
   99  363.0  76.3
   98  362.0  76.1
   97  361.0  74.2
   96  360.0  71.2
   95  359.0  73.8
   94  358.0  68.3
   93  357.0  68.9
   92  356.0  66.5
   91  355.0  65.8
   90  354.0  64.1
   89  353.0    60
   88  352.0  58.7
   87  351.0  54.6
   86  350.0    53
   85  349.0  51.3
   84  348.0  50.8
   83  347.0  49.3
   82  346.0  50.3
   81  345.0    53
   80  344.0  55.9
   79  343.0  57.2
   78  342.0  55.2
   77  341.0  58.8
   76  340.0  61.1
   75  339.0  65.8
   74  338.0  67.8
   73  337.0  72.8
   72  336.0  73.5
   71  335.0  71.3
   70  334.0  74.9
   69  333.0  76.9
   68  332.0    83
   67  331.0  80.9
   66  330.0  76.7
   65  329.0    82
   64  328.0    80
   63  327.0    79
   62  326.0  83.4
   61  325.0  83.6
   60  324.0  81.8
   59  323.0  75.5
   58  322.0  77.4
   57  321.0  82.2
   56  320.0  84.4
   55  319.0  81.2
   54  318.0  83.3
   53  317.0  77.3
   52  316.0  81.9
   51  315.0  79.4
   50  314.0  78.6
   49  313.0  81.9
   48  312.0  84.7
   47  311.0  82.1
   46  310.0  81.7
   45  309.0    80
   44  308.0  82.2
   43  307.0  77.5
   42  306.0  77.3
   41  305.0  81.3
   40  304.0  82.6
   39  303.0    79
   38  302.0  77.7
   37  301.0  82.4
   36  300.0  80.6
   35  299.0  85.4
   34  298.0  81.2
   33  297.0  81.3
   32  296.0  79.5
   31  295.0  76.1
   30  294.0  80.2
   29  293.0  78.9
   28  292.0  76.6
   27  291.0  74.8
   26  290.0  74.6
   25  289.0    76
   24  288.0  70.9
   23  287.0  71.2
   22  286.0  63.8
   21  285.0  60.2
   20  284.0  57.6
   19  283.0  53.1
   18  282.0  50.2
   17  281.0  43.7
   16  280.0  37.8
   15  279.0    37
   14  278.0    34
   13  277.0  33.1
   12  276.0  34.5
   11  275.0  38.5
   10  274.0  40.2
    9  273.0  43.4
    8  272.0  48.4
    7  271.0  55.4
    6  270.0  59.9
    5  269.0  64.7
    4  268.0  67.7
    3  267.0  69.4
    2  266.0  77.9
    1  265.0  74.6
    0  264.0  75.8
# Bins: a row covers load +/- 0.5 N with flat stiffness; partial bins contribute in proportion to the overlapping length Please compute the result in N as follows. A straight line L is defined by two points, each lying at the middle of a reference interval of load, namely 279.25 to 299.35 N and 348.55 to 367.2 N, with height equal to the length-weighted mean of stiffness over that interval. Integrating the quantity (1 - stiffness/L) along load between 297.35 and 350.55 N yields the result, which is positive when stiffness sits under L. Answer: -4.7 N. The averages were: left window 68.1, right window 68.1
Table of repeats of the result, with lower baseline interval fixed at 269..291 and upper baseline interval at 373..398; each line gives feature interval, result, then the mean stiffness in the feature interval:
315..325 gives -2.67 N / 80.7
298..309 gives -4.02 N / 80.6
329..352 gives 1.81 N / 63.7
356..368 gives 0.16 N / 74.5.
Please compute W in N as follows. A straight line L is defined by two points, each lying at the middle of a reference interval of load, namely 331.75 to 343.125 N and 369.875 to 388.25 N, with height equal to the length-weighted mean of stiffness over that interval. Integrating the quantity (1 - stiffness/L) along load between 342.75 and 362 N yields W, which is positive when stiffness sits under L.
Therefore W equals 3.2 N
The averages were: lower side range 68.2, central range 60.8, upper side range 80.8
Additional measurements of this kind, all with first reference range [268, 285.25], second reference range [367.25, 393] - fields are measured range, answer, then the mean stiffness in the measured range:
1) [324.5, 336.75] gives -2.6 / 78.6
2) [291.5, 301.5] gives -5.0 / 80.2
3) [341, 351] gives 2.4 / 53.3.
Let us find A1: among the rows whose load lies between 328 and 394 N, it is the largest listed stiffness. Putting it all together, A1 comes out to 88.4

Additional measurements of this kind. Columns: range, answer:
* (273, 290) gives 76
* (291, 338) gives 85.4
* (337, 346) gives 72.8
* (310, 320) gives 84.7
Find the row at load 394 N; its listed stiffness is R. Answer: 82.8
